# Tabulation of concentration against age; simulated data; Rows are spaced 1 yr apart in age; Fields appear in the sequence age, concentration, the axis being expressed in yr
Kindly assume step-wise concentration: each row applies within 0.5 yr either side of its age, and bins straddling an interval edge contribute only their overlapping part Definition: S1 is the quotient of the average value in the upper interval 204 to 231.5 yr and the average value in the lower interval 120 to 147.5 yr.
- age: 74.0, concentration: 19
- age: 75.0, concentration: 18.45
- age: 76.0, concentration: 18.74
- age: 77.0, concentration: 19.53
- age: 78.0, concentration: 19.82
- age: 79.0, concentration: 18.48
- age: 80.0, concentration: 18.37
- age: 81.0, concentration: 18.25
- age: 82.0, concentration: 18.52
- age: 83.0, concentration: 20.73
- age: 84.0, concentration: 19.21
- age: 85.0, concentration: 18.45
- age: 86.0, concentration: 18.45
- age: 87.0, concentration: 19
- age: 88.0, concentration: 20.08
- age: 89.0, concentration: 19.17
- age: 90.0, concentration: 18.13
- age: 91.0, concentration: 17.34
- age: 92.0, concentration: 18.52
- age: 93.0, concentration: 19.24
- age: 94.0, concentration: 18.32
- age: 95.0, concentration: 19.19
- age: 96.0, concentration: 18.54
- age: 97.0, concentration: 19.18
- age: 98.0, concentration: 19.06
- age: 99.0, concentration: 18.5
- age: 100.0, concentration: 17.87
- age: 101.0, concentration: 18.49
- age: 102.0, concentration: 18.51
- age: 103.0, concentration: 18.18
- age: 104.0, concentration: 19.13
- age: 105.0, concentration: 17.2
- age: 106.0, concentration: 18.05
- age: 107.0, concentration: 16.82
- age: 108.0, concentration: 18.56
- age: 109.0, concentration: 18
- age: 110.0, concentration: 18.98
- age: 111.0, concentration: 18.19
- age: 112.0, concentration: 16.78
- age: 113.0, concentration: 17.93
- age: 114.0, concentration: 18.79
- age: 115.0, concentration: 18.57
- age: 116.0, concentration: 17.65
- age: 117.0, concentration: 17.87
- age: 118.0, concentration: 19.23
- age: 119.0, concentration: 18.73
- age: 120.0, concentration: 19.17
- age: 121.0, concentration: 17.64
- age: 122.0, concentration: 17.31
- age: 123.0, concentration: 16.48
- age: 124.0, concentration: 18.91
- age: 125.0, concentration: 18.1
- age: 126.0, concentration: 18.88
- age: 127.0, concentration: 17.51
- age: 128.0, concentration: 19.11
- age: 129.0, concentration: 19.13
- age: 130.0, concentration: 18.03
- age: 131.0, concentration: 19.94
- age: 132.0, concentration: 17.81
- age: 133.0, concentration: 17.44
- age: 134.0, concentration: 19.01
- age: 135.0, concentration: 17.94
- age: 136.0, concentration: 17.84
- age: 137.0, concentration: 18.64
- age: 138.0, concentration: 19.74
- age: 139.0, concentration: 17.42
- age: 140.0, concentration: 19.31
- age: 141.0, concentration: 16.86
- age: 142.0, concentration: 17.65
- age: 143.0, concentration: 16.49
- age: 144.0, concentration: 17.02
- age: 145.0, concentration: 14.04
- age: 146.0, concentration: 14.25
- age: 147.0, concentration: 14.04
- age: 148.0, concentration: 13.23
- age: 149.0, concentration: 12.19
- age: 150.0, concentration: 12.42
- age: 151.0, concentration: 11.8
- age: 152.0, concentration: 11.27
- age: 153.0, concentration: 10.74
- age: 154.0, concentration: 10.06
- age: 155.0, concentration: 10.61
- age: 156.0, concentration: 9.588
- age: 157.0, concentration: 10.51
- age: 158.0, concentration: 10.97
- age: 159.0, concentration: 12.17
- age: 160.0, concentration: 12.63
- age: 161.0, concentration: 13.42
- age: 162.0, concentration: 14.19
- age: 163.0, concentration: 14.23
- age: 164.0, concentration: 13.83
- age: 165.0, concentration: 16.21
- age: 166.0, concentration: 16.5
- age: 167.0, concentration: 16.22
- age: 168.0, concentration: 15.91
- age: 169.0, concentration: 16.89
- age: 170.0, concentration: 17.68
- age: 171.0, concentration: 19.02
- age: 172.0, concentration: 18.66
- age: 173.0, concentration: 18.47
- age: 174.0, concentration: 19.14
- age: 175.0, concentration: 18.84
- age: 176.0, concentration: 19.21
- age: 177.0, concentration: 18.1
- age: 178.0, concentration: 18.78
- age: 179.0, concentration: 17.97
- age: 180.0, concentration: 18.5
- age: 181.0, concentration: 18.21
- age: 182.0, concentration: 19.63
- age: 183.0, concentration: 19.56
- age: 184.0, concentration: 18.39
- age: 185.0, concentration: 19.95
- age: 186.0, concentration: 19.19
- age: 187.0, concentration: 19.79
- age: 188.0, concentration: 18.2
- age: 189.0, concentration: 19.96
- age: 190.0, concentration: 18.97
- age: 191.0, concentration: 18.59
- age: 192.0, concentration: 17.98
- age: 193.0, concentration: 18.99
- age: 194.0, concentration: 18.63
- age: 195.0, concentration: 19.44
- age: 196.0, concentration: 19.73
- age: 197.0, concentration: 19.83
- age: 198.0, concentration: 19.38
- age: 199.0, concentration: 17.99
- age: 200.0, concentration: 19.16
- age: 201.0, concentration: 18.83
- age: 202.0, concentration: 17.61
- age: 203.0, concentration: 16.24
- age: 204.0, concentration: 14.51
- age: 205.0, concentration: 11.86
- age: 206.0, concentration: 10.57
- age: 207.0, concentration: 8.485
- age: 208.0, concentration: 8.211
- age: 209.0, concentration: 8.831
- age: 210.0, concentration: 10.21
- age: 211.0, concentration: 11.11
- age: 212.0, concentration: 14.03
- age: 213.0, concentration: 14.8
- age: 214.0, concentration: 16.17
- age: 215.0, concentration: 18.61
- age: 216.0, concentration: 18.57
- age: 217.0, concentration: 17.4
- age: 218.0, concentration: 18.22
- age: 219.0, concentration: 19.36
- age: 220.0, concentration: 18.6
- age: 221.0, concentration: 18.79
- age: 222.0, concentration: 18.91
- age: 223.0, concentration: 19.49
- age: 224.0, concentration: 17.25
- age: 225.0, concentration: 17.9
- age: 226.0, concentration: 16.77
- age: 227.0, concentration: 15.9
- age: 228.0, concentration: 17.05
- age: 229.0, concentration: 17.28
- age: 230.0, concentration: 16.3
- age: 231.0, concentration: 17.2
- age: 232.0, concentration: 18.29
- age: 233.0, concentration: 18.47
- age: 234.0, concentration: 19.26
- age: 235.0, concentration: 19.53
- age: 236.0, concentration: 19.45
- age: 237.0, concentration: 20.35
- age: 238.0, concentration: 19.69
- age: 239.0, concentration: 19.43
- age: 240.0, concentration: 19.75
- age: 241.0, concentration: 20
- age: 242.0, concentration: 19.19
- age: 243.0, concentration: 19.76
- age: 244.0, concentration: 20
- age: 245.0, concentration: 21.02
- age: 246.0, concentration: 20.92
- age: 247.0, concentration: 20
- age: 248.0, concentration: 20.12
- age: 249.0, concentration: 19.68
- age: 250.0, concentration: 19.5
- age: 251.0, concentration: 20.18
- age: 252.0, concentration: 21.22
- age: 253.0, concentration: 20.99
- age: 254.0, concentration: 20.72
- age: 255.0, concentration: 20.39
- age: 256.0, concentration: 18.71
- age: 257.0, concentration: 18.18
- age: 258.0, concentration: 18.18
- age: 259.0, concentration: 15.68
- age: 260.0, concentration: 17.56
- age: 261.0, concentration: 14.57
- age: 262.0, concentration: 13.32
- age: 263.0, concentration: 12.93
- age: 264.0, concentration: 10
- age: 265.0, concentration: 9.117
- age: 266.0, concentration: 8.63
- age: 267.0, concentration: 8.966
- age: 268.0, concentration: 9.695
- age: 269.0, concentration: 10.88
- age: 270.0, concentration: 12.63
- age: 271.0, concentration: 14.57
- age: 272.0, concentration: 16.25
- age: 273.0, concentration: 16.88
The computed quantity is 0.87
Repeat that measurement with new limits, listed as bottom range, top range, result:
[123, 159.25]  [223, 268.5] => 1.12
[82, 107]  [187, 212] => 0.86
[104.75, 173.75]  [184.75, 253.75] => 1.09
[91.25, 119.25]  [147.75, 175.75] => 0.78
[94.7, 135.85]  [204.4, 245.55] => 0.92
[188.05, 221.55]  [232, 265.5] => 1.12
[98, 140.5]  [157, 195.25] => 0.95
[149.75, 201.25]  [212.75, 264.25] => 1.10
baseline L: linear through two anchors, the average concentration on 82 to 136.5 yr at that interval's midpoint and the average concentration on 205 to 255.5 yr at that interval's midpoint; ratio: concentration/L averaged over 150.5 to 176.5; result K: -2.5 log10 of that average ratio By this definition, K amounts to 0.233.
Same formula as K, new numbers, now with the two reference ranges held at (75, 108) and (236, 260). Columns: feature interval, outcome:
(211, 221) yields 0.143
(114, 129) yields 0.034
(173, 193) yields 0.021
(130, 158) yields 0.250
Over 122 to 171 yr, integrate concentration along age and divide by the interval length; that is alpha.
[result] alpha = 15.6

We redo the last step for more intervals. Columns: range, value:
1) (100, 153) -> 17.3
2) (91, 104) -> 18.6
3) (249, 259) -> 19.6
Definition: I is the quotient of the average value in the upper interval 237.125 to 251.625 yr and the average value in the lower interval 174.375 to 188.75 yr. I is 1.1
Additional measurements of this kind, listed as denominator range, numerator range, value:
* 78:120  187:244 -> 0.93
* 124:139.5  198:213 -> 0.74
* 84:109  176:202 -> 1.02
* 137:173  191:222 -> 1.11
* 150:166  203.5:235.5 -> 1.29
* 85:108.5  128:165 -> 0.81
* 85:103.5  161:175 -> 0.89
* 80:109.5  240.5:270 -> 0.91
